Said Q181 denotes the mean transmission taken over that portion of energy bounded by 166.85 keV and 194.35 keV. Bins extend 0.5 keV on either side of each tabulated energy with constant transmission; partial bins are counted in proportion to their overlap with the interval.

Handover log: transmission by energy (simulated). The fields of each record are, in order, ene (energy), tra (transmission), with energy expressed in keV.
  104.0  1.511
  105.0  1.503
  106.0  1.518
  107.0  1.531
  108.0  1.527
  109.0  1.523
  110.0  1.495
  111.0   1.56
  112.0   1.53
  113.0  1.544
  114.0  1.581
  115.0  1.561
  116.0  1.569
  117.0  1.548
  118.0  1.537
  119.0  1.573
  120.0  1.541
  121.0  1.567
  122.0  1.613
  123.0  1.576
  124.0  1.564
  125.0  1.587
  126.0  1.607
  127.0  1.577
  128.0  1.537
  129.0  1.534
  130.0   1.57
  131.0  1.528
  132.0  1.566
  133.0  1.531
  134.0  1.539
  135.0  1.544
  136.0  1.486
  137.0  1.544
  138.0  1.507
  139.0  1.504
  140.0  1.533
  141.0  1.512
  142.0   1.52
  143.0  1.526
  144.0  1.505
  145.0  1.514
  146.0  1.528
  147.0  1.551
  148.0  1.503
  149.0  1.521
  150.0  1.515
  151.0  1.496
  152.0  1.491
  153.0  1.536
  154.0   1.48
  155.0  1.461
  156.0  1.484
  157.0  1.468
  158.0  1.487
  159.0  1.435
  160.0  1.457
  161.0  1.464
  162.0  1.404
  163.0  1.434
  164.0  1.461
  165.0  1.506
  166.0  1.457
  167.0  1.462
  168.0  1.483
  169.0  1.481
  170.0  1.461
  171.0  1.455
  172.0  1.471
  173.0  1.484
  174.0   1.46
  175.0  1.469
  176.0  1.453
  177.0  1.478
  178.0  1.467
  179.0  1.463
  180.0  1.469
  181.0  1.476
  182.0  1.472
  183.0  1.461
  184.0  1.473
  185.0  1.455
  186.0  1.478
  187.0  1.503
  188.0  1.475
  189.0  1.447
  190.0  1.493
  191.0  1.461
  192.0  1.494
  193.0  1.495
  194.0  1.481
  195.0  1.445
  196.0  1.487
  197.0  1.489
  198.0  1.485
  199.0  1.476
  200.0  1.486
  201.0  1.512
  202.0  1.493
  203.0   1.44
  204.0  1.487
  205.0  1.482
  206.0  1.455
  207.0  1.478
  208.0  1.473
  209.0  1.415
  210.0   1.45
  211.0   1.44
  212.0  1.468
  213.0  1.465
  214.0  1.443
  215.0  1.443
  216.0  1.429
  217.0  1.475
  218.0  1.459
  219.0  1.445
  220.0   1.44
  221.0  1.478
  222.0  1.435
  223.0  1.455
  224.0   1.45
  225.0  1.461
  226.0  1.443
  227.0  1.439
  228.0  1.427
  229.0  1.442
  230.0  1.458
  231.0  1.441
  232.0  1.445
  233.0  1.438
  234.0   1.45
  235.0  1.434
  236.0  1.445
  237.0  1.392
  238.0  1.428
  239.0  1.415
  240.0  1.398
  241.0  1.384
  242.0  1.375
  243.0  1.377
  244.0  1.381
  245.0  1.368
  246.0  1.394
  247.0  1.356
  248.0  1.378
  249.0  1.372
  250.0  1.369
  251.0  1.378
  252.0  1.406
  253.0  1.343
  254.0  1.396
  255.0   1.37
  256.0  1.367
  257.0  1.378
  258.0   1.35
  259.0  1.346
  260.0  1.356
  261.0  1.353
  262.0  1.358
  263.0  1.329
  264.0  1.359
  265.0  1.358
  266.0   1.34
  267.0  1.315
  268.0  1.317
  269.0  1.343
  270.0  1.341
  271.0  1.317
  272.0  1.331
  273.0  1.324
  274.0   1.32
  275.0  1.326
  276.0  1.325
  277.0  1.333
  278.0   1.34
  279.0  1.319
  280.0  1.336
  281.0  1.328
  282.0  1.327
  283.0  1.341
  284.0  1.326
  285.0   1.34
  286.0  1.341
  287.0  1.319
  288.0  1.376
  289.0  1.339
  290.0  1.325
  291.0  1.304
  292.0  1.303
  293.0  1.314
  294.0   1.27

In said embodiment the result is 1.47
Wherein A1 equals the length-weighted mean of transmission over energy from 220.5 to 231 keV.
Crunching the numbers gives 1.45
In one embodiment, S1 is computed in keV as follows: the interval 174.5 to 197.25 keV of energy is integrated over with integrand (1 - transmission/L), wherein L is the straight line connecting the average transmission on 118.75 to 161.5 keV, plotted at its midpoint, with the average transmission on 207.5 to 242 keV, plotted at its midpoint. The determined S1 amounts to 0.1 keV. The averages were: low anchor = 1.52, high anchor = 1.44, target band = 1.47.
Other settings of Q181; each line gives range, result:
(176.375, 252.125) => 1.45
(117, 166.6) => 1.52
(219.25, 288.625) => 1.38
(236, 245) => 1.4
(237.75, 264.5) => 1.37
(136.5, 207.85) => 1.48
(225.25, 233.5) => 1.44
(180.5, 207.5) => 1.48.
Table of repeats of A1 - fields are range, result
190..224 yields 1.47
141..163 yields 1.49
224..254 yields 1.41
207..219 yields 1.45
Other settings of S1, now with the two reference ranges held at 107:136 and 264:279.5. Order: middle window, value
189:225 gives -0.98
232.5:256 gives -0.36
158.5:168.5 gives 0.23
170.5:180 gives 0.04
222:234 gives -0.43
